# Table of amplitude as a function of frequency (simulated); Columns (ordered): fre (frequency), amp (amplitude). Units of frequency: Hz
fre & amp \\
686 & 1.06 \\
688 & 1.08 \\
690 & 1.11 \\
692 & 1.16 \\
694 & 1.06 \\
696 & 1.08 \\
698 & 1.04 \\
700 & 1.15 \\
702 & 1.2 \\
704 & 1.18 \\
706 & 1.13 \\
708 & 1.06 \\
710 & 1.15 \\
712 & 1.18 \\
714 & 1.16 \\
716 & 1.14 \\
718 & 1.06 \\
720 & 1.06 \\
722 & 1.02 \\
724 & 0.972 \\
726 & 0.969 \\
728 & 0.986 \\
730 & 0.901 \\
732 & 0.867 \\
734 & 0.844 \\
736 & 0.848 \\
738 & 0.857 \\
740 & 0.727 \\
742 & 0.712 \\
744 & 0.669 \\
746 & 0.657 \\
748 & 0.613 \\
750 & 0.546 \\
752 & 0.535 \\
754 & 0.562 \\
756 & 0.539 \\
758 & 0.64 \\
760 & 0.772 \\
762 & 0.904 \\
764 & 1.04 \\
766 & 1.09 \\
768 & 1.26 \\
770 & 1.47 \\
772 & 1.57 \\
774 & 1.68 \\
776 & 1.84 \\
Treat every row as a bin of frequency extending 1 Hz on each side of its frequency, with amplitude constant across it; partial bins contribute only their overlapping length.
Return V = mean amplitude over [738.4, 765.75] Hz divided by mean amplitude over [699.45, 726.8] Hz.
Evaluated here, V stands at 0.64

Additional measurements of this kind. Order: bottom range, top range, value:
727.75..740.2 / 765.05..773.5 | 1.59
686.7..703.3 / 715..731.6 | 0.91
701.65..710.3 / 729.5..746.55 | 0.69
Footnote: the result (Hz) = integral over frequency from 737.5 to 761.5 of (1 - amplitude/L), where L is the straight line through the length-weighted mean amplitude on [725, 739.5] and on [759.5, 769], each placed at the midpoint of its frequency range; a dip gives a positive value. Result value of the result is 7.7 Hz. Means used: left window 0.89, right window 1.03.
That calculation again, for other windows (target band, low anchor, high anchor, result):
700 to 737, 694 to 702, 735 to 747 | -4.4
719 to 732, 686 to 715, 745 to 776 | 1.0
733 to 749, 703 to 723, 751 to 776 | 5.0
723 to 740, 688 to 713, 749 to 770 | 1.2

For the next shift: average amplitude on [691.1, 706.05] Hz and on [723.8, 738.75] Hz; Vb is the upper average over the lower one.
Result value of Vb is 0.80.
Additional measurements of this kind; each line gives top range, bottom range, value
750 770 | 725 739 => 0.93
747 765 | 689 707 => 0.61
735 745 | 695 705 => 0.67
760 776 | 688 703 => 1.16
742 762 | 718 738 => 0.67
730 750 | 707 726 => 0.69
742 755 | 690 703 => 0.54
